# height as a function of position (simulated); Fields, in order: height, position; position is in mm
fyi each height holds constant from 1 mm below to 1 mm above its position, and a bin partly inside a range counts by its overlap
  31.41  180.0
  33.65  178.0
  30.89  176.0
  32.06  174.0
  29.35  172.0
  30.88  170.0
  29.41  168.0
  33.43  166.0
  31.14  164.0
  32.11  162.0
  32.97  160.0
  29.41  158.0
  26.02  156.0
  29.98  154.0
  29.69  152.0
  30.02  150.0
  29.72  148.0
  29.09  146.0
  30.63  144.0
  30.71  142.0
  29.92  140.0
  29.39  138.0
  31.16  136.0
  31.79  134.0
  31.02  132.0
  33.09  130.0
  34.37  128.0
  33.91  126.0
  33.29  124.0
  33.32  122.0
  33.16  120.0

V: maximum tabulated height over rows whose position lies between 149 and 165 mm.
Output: 32.97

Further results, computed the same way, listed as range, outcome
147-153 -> 30.02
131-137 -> 31.79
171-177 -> 32.06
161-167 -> 33.43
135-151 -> 31.16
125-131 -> 34.37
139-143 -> 30.71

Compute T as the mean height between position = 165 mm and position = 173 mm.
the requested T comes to 30.8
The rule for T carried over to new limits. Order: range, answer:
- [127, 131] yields 33.7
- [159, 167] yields 32.4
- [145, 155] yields 29.7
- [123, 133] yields 33.1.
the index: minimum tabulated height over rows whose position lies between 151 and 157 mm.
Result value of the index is 26.02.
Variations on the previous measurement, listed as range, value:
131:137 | 31.02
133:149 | 29.09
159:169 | 29.41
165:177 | 29.35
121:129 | 33.29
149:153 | 29.69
